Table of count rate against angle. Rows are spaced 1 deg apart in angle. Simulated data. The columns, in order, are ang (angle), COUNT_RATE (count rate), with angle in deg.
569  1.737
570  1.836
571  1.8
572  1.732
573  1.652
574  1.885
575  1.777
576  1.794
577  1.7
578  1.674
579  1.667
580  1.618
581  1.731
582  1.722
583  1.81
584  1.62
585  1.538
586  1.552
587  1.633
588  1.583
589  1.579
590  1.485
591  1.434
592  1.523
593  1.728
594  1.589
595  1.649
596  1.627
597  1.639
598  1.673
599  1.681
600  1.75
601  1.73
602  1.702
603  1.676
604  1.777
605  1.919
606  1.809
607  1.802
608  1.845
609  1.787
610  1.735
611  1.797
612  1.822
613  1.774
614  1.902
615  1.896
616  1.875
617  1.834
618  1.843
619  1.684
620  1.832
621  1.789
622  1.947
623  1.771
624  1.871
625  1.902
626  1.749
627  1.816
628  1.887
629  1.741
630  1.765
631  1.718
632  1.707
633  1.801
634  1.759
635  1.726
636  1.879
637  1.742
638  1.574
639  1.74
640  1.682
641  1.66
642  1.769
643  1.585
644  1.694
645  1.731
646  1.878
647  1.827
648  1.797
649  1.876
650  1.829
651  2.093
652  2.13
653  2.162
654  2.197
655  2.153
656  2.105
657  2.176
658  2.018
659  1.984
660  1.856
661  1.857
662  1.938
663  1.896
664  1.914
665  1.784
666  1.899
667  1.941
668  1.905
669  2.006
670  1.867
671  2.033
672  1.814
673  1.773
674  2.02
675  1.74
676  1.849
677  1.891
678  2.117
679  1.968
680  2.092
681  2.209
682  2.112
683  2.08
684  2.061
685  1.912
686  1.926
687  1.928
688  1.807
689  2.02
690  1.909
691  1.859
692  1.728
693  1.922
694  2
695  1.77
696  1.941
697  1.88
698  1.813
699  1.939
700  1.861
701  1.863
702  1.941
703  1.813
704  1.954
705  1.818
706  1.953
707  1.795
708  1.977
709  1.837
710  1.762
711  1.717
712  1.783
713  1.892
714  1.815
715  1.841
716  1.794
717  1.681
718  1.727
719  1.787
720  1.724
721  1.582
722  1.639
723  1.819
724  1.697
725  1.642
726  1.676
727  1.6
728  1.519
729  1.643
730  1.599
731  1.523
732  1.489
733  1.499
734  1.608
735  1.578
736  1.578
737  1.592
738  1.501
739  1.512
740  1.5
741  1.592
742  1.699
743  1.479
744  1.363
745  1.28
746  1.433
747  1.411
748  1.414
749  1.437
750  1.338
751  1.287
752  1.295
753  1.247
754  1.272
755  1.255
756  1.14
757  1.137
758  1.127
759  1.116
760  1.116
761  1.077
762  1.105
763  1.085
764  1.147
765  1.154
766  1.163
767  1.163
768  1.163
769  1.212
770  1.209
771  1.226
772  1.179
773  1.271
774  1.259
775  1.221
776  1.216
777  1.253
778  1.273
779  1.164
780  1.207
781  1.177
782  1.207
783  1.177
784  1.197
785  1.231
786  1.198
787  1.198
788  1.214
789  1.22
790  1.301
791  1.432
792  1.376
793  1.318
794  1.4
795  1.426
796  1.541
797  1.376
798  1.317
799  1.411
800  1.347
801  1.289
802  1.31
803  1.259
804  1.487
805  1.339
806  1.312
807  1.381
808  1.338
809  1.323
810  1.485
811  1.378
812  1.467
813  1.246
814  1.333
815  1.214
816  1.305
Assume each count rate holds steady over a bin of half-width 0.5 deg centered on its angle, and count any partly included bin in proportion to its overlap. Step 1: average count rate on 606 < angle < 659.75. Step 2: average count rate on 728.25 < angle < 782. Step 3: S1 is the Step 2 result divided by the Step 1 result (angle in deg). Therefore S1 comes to 0.72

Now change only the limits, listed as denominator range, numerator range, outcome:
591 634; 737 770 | 0.73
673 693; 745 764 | 0.63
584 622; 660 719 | 1.10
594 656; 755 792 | 0.66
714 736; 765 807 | 0.77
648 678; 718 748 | 0.80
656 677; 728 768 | 0.71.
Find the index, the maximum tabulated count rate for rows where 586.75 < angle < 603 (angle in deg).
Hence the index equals 1.75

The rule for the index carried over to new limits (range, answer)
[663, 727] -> 2.209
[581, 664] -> 2.197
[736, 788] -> 1.699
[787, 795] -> 1.432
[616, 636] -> 1.947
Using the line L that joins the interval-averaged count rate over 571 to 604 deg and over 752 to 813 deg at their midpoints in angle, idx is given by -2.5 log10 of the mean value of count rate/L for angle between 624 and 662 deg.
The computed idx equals -0.20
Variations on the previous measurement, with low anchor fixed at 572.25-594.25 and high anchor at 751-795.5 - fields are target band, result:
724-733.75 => -0.20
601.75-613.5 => -0.12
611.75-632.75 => -0.16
